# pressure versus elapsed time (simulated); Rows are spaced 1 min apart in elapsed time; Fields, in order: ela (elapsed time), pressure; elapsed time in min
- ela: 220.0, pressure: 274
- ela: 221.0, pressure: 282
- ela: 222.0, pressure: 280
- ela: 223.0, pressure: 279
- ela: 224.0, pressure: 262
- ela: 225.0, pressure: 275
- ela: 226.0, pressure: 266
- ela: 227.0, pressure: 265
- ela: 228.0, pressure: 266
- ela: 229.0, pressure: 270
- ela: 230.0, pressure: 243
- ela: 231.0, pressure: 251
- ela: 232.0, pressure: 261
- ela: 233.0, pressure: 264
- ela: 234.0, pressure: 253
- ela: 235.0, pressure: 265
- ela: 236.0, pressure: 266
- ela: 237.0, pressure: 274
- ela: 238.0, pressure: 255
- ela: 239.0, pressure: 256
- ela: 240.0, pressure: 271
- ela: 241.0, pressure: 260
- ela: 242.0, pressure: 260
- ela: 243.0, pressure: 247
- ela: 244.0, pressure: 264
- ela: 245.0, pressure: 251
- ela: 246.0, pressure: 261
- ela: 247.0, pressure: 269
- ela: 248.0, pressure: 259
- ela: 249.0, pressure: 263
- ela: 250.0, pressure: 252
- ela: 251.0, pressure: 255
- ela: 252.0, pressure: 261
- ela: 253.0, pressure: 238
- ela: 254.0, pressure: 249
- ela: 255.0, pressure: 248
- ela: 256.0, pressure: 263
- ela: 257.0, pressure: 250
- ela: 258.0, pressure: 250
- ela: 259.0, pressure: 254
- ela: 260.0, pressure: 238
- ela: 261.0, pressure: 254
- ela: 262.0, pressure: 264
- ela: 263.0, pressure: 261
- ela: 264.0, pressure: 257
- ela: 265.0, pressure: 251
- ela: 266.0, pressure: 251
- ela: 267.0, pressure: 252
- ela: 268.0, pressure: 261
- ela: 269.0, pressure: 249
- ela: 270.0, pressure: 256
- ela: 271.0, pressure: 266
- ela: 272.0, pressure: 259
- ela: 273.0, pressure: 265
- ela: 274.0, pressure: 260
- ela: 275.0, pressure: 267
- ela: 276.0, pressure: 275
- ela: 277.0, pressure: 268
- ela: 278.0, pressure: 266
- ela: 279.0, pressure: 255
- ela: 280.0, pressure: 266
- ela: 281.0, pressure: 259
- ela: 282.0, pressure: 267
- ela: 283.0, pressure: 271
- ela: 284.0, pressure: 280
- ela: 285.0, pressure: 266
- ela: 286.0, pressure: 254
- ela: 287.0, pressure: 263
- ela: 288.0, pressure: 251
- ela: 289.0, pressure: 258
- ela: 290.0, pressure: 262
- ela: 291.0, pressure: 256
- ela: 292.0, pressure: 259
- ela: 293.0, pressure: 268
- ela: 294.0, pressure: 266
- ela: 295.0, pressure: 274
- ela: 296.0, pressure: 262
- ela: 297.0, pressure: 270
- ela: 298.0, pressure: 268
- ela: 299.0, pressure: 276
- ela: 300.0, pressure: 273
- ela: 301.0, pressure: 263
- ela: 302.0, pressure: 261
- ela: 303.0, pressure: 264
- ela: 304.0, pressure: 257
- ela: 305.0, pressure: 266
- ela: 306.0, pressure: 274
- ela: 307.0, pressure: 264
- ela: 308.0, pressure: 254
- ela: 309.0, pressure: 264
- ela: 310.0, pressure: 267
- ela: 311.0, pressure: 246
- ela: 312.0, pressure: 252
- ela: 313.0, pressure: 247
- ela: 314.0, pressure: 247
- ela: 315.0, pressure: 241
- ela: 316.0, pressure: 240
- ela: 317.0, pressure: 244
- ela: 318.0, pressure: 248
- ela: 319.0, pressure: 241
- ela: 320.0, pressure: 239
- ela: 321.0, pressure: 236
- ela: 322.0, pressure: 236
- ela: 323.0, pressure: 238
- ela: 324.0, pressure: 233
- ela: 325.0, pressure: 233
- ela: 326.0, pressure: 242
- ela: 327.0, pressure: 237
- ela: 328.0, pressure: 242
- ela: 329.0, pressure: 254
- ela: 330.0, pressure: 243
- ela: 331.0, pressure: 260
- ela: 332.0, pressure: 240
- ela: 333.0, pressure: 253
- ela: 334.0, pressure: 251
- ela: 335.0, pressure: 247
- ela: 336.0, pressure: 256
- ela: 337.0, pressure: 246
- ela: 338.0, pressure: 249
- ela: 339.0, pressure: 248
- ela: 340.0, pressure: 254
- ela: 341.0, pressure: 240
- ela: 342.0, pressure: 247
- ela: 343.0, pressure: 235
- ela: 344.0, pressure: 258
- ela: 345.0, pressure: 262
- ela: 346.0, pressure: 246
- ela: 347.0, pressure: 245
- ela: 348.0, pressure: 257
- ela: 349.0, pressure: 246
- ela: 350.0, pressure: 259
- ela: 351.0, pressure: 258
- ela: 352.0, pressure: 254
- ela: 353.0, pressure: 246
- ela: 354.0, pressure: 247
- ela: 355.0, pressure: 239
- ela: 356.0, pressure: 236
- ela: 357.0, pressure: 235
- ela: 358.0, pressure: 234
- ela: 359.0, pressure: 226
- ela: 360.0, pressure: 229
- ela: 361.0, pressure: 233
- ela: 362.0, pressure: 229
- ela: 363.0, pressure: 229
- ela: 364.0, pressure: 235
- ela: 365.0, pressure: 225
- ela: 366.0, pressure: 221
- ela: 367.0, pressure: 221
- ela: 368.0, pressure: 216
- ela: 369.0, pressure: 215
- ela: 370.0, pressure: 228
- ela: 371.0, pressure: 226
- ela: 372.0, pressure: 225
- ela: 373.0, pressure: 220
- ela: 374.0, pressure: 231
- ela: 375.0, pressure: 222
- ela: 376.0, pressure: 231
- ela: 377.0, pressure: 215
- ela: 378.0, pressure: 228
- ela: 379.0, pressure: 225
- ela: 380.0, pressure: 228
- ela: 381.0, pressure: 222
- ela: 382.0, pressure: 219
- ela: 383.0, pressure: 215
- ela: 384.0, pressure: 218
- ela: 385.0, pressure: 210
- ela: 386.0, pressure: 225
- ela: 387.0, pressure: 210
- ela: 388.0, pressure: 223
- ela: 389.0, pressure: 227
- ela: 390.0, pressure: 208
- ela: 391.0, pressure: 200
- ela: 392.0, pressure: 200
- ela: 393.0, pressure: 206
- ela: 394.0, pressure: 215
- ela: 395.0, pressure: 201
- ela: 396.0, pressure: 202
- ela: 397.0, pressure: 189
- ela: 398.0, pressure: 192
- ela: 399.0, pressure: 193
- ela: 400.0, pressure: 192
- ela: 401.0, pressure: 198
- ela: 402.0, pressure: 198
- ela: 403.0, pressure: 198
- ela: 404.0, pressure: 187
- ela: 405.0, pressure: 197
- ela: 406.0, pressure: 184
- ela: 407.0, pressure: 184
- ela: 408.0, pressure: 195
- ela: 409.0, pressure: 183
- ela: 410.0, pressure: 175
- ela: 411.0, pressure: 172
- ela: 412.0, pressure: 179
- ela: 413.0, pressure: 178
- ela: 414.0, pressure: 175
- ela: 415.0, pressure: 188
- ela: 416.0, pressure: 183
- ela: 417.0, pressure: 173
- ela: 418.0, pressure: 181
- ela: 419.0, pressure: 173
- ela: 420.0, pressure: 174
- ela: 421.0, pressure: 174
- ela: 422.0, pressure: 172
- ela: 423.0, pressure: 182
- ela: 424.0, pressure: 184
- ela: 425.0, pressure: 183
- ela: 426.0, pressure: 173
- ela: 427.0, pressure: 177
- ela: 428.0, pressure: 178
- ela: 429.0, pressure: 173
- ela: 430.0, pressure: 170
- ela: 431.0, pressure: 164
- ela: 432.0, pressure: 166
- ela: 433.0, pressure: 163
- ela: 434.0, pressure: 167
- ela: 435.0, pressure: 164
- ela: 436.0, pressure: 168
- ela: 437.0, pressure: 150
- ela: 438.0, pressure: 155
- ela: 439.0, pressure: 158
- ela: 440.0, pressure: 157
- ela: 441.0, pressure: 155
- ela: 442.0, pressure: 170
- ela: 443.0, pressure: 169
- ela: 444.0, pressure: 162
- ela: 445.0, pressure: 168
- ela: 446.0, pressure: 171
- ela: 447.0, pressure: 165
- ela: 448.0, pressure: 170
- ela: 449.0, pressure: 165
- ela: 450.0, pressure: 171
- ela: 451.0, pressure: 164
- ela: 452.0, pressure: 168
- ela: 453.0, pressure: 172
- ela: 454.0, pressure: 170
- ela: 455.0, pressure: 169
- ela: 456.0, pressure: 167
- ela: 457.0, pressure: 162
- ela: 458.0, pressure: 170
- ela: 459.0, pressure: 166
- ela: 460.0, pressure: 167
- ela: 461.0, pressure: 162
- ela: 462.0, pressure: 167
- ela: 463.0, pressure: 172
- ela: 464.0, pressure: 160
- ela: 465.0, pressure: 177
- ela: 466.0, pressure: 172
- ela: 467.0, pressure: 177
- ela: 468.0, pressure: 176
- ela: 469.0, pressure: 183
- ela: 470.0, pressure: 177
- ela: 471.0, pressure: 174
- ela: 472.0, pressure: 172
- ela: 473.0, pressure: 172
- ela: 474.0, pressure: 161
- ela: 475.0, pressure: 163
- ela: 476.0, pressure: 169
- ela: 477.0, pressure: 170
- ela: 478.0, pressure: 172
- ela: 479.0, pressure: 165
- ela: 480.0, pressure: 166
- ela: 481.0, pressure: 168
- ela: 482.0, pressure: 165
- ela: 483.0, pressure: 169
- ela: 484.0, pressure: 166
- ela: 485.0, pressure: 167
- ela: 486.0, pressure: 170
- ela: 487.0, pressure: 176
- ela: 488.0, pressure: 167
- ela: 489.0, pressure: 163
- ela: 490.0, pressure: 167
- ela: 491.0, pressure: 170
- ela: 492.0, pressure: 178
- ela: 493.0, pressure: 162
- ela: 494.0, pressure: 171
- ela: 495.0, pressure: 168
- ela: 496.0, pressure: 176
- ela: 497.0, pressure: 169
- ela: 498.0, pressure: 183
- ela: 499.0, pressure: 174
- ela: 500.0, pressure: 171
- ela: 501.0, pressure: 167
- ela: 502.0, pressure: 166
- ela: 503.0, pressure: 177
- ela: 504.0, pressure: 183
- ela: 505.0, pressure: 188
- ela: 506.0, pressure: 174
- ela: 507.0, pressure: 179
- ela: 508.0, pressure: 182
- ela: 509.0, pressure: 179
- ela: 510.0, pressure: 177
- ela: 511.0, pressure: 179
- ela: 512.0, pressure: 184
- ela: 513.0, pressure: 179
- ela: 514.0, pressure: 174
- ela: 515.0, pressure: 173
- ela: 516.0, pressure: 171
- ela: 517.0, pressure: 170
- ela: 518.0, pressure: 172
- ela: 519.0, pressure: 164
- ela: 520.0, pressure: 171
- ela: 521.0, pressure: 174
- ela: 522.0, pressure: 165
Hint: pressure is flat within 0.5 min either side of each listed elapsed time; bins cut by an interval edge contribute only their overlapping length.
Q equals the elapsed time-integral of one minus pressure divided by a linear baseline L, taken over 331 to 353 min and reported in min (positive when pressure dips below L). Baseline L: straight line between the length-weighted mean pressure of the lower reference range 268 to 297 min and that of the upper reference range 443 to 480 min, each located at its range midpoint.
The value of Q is -1.74 min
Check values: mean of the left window 263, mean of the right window 169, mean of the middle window 250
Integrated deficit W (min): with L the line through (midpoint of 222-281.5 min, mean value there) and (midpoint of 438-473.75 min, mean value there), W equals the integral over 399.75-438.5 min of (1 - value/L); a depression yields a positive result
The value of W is 1.51 min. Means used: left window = 259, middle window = 178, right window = 168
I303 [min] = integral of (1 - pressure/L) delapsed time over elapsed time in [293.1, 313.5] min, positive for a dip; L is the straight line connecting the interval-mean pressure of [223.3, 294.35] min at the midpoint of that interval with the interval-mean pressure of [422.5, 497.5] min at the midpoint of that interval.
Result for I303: -2.0 min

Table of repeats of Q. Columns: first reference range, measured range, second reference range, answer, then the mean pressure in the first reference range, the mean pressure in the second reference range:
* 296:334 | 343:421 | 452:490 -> 0.9 min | 252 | 169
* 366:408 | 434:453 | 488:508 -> 2.7 min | 211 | 173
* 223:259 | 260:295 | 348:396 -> -1.6 min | 259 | 226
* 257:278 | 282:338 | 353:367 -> -1.9 min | 258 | 232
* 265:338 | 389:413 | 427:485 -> 0.7 min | 256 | 168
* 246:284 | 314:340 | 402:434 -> -2.1 min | 258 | 179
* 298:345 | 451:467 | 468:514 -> 1.6 min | 250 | 172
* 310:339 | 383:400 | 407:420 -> -1.0 min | 245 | 180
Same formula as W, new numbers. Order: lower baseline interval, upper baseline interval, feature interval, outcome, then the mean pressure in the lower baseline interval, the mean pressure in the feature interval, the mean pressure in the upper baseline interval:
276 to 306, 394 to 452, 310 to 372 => -2.8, 265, 241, 177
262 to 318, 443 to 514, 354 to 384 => -0.4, 261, 226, 171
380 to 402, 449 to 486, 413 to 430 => 1.3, 208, 177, 169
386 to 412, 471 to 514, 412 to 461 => 4.6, 197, 170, 172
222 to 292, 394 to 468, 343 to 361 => -2.7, 260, 245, 175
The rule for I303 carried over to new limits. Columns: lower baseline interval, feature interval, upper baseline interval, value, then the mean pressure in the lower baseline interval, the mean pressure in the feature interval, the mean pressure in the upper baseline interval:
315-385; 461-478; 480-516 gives 1.31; 237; 171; 173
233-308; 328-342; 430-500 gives -1.16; 261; 249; 168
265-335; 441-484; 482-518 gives 4.55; 256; 169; 173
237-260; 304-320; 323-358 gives -0.20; 256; 253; 247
